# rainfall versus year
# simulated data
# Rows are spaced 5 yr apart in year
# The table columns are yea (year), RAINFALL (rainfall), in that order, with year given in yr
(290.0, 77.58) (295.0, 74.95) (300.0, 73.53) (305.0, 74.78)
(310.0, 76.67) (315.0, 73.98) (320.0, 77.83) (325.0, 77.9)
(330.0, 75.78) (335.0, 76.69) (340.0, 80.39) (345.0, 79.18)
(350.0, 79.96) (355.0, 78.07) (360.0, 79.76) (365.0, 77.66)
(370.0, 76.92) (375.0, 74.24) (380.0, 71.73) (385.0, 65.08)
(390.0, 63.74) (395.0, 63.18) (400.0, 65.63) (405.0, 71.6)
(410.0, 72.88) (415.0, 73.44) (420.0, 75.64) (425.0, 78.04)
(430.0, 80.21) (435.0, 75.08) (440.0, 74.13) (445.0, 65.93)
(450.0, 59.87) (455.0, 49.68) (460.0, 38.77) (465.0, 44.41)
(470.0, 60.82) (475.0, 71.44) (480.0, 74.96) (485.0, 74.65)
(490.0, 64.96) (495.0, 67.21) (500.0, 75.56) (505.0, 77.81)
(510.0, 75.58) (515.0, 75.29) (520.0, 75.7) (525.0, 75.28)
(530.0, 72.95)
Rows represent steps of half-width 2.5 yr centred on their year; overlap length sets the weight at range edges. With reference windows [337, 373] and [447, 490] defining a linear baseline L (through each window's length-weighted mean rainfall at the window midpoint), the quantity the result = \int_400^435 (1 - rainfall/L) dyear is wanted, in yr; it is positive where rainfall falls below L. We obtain -3.3 yr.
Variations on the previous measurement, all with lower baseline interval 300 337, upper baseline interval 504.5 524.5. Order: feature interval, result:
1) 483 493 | 0.85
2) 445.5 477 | 8.82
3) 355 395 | 1.85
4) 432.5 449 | 1.15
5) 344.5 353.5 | -0.41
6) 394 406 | 1.47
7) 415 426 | 0.01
